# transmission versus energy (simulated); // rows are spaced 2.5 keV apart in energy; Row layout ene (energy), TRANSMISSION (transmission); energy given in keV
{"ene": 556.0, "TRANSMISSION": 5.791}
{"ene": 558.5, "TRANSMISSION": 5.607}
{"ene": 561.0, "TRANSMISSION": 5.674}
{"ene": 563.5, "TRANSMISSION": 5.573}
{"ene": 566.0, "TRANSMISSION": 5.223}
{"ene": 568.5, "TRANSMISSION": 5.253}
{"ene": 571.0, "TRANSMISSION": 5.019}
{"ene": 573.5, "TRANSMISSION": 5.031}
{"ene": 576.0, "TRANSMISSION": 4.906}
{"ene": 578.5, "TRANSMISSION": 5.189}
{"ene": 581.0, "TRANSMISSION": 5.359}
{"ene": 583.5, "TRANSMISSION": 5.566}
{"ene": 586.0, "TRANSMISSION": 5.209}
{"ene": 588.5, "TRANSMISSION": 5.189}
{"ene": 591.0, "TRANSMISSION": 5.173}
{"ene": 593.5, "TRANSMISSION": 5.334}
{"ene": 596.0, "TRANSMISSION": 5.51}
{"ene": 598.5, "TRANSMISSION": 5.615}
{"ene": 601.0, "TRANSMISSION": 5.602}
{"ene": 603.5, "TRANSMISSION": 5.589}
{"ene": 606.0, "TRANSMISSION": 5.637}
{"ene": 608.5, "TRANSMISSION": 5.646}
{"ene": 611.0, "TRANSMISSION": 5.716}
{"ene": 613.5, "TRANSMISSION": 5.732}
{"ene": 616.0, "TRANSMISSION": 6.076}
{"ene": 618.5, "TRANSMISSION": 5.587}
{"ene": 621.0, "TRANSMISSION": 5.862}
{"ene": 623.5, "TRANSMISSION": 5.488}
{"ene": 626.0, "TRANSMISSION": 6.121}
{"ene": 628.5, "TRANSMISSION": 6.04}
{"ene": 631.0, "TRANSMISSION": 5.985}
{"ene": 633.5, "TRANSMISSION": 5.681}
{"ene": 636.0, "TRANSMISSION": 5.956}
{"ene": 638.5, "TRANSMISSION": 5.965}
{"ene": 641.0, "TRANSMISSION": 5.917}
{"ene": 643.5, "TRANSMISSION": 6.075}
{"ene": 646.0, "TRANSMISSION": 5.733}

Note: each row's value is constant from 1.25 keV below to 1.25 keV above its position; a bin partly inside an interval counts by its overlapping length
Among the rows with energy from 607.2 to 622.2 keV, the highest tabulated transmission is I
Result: 6.076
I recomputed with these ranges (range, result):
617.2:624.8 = 5.862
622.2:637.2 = 6.121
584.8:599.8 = 5.615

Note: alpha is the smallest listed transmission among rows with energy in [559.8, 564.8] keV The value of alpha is 5.573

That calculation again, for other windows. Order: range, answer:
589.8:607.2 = 5.173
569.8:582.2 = 4.906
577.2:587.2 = 5.189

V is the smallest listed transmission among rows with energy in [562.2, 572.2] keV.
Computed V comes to 5.019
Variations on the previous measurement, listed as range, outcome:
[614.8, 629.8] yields 5.488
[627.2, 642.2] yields 5.681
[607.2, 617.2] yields 5.646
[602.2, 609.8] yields 5.589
